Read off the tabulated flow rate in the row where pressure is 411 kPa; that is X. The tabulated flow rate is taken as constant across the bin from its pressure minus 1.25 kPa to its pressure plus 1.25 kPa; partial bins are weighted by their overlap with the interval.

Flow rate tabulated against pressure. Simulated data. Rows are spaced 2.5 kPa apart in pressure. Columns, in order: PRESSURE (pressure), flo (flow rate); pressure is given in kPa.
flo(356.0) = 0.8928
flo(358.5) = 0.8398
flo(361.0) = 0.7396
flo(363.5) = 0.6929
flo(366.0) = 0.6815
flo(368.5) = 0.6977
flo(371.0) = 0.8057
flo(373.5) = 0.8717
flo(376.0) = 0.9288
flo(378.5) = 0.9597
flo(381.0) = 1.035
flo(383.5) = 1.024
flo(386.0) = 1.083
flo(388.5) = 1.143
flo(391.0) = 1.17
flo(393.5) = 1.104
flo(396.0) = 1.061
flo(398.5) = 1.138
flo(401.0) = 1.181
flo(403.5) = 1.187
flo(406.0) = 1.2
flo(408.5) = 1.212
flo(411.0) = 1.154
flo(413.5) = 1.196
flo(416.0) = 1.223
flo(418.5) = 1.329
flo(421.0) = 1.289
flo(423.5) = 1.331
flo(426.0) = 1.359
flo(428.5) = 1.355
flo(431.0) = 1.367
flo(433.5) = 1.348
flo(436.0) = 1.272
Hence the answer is 1.154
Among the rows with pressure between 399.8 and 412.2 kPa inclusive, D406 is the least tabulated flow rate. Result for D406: 1.154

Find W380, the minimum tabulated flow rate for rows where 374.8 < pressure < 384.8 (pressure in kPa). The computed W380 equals 0.9288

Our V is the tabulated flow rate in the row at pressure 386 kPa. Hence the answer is 1.083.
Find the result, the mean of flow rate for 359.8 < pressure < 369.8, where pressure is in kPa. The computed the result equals 0.703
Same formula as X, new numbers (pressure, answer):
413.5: 1.196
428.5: 1.355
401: 1.181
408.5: 1.212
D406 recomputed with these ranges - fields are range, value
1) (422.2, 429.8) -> 1.331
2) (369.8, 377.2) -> 0.8057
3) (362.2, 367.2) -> 0.6815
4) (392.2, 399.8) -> 1.061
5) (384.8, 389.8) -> 1.083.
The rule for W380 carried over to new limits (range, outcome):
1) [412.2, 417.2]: 1.196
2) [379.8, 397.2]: 1.024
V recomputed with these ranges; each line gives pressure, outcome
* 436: 1.272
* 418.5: 1.329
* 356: 0.8928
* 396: 1.061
